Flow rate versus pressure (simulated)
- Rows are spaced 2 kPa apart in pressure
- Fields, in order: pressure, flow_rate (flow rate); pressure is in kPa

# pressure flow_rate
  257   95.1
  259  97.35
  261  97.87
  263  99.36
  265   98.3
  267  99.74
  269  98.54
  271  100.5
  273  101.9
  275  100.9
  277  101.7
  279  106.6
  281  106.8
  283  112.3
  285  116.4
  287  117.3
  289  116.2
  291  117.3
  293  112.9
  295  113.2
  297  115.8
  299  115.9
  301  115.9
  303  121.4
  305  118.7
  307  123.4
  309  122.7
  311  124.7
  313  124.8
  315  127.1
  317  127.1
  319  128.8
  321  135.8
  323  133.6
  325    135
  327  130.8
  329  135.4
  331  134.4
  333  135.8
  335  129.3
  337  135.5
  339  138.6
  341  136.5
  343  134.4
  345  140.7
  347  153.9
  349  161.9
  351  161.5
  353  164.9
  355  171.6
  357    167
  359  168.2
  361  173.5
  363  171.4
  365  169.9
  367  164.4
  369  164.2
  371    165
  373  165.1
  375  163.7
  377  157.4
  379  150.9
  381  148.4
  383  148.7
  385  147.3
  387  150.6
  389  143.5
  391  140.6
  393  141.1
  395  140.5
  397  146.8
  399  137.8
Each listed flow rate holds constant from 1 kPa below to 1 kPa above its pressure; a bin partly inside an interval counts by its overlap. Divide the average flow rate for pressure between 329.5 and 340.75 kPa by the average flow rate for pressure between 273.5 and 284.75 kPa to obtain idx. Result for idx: 1.27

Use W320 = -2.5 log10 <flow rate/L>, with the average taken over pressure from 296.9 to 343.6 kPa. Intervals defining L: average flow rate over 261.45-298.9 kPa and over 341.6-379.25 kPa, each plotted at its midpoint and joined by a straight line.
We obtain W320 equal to 0.05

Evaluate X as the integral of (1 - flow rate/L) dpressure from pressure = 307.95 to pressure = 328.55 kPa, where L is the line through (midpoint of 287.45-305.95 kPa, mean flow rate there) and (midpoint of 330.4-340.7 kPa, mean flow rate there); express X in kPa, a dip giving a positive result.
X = -0.4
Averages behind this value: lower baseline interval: 116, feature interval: 129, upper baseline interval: 135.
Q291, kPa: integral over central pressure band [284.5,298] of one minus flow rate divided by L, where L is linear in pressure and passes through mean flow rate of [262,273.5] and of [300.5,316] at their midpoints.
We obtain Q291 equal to -0.3 kPa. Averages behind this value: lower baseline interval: 99.6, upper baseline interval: 123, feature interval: 116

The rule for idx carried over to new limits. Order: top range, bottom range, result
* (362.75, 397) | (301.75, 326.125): 1.22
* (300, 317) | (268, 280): 1.21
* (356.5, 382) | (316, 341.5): 1.23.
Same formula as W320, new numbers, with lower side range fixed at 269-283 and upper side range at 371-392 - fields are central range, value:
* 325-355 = -0.08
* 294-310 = -0.03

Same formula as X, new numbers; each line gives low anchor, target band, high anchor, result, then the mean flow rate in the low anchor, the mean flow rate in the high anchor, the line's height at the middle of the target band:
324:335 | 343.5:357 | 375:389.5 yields -1.7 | 134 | 151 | 140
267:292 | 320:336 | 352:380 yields 0.7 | 108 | 166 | 140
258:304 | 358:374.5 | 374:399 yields -3.2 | 108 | 148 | 140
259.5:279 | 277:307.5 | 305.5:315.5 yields -0.4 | 100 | 124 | 114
